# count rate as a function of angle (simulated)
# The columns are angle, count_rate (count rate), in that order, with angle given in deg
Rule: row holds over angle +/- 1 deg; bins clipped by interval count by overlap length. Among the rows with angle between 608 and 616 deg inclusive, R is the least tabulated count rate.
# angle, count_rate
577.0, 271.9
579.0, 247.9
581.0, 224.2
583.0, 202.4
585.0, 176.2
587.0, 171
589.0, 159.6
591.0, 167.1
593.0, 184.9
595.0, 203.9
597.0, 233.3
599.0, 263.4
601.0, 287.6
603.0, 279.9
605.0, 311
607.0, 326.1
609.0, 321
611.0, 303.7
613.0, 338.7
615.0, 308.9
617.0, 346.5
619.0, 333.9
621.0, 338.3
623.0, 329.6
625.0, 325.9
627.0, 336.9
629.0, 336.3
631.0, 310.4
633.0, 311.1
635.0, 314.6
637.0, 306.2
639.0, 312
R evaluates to 303.7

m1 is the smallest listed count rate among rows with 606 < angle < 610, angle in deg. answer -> 321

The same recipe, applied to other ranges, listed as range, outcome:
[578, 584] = 202.4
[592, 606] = 184.9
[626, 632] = 310.4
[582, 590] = 159.6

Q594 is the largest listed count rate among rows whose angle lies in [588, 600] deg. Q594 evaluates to 263.4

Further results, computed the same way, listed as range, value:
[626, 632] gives 336.9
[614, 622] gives 346.5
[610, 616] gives 338.7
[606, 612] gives 326.1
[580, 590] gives 224.2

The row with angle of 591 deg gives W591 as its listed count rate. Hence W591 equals 167.1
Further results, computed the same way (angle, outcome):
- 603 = 279.9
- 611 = 303.7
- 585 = 176.2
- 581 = 224.2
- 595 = 203.9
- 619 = 333.9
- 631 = 310.4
